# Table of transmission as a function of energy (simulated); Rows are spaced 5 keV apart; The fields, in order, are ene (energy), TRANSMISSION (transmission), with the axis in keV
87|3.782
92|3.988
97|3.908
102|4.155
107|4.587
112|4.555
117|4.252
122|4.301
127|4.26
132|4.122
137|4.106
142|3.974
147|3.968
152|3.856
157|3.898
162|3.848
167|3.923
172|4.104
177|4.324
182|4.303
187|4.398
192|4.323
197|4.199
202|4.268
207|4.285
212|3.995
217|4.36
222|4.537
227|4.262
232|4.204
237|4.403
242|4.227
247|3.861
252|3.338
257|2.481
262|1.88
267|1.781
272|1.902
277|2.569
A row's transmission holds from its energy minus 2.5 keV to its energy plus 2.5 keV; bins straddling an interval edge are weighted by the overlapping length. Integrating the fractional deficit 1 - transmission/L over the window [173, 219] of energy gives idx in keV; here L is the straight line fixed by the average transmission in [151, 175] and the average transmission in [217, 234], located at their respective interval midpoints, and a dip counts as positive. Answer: -1.3 keV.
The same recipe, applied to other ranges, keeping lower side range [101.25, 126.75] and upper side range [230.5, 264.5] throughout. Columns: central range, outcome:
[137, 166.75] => 1.4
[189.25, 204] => -1.8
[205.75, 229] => -3.9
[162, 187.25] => -1.3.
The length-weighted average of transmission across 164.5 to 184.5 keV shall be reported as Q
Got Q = 4.16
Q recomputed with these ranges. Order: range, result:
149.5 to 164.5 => 3.87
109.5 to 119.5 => 4.4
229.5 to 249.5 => 4.17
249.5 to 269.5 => 2.37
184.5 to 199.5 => 4.31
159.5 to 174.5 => 3.96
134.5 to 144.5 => 4.04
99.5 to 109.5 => 4.37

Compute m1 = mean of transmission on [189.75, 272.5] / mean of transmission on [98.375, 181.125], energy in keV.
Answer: 0.90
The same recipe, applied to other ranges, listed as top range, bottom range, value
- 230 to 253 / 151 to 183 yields 1.00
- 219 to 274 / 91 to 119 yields 0.79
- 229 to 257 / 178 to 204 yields 0.90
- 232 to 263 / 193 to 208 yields 0.82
